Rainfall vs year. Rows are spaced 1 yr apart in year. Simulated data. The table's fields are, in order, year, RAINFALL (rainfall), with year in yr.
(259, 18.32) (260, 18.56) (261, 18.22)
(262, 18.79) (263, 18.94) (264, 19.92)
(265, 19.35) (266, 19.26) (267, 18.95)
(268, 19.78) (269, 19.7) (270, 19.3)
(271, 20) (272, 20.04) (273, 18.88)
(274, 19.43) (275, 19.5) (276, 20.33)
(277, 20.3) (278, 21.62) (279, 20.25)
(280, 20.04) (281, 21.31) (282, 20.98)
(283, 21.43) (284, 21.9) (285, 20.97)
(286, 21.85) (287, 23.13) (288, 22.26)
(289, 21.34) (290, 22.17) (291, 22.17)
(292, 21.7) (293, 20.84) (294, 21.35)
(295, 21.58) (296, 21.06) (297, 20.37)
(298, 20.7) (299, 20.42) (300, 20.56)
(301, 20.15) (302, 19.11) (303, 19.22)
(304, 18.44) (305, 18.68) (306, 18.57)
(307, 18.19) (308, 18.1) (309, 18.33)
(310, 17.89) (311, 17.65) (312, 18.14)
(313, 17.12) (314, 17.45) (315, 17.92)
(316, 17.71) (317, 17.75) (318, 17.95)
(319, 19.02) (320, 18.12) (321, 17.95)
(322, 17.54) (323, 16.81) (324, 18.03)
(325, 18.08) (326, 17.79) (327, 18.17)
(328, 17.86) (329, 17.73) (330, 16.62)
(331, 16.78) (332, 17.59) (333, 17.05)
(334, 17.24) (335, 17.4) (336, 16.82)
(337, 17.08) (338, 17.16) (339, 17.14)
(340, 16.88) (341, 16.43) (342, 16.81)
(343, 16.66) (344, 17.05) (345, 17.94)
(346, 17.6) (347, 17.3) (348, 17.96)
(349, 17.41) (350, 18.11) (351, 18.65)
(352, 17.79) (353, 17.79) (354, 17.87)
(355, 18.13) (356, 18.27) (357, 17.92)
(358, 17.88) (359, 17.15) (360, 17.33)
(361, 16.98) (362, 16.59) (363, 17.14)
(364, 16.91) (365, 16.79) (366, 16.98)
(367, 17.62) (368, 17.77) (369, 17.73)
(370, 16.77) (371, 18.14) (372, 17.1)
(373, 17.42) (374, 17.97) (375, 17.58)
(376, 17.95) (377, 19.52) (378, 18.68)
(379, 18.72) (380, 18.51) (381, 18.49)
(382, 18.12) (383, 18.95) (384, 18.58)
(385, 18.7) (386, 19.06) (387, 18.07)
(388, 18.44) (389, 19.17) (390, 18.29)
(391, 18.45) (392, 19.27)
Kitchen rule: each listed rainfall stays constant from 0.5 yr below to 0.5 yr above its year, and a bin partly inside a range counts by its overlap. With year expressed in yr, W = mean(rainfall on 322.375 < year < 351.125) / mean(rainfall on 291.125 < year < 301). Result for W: 0.8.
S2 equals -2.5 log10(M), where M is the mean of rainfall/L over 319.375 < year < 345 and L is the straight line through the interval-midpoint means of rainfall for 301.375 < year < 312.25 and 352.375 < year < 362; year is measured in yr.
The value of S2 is 0.04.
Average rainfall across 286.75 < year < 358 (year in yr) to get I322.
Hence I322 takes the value 18.5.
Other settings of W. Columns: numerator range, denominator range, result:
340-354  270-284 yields 0.86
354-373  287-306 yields 0.84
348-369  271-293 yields 0.84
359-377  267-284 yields 0.86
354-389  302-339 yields 1.01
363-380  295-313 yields 0.93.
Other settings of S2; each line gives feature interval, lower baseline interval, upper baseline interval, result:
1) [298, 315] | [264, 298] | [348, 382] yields 0.06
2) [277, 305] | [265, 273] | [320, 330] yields -0.12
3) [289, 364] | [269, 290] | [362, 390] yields 0.07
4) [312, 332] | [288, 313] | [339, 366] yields 0.07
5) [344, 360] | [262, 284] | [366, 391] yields 0.05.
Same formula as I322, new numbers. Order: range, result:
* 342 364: 17.6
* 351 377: 17.6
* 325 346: 17.2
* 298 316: 18.6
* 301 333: 18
